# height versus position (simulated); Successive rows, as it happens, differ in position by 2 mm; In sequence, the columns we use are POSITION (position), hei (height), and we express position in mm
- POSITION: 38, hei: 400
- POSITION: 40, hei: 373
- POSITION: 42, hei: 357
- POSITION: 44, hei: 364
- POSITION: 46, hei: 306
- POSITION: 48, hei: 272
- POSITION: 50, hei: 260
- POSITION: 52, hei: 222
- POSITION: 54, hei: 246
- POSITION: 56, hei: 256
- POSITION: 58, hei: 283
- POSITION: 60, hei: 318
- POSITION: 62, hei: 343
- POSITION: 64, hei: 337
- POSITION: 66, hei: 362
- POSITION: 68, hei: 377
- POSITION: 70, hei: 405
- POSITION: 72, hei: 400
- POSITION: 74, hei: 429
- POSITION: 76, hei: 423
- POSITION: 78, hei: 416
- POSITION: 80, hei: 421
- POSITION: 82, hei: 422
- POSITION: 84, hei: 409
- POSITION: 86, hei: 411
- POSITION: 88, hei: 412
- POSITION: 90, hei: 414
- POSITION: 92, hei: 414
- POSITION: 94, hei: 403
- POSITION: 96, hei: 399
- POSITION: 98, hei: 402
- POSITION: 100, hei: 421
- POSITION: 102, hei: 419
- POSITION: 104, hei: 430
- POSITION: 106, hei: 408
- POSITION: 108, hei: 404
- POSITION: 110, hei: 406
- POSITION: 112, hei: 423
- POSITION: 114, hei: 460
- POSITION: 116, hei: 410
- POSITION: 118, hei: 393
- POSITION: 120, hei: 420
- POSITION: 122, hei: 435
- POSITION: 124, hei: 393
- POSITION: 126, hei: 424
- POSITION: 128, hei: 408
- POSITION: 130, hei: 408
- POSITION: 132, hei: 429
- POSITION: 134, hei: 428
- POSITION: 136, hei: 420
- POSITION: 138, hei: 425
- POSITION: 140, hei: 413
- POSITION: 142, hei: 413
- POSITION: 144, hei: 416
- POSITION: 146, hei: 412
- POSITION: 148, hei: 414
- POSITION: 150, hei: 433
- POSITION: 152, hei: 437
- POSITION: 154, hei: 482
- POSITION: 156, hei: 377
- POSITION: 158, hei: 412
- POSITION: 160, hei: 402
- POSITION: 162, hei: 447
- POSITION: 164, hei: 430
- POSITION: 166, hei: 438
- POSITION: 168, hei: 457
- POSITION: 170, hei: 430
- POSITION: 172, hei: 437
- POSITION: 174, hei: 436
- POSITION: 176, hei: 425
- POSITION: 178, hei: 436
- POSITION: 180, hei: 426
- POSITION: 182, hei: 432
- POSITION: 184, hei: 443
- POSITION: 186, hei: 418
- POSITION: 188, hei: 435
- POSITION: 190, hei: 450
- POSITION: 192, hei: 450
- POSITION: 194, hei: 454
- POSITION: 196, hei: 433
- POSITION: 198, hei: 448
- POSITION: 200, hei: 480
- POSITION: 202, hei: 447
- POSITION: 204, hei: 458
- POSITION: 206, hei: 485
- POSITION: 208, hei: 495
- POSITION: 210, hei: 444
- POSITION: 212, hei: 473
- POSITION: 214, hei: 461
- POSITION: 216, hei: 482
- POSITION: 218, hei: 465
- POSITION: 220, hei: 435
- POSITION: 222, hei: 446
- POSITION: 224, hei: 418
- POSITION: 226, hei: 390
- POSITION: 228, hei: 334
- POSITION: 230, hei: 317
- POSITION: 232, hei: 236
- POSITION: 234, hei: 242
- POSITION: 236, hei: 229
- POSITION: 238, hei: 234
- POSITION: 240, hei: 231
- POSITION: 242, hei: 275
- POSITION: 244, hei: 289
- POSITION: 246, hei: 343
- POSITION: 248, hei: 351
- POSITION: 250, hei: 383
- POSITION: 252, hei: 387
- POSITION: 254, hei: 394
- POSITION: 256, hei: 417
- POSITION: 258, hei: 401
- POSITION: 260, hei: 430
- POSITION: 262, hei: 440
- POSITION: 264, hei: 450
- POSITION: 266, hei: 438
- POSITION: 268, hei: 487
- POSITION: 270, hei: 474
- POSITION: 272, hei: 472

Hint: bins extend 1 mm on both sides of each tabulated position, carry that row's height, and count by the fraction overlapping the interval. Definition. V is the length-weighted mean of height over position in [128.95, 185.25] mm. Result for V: 427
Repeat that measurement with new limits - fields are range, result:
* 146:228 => 440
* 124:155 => 423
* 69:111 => 413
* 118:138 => 417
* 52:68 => 306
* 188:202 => 451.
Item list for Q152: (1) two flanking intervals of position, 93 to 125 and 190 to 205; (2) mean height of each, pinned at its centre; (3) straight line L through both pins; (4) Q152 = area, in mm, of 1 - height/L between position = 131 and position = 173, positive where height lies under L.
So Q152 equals 0.6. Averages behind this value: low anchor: 414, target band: 426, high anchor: 453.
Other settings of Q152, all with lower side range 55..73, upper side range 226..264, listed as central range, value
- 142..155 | -3.54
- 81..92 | -2.33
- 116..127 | -2.36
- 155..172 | -4.37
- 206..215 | -3.60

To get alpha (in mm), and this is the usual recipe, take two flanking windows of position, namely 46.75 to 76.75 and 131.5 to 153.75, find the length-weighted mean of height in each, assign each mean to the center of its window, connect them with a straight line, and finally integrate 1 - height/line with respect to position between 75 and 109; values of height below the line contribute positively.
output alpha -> -4.7 mm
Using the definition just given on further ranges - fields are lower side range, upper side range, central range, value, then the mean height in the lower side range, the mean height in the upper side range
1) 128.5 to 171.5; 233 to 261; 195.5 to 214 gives -4.6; 425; 329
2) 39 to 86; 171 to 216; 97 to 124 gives -2.2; 349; 449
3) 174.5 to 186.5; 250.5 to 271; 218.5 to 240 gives 5.2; 431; 431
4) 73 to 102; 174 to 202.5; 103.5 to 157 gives 0.8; 414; 441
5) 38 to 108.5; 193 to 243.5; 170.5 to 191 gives -2.5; 370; 391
